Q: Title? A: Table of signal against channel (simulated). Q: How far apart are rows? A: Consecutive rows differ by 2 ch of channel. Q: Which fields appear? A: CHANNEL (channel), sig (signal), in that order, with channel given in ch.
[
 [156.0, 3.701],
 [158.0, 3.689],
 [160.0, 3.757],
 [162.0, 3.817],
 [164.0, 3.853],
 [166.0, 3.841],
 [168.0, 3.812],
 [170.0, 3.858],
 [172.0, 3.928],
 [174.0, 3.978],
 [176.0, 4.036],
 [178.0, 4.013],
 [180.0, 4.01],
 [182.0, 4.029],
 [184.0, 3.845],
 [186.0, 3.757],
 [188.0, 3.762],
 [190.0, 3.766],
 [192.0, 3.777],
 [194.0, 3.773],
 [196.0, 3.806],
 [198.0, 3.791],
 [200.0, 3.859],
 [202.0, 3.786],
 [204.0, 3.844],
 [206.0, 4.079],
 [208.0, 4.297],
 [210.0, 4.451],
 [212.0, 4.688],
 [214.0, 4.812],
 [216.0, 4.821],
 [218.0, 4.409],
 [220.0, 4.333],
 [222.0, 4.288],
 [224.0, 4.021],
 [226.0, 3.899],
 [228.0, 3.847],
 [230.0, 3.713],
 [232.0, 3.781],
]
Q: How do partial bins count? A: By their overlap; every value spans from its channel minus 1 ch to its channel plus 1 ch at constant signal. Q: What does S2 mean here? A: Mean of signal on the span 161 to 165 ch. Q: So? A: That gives 3.83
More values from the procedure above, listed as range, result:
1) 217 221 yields 4.37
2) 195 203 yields 3.81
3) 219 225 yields 4.21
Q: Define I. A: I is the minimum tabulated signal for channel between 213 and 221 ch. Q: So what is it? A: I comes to 4.333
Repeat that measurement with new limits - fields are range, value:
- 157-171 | 3.689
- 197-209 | 3.786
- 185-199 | 3.757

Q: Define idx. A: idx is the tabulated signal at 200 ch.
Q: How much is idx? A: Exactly 3.859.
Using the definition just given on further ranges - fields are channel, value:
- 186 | 3.757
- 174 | 3.978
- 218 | 4.409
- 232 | 3.781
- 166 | 3.841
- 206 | 4.079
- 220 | 4.333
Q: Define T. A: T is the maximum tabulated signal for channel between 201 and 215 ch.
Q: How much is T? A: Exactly 4.812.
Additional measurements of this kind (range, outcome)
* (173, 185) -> 4.036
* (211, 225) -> 4.821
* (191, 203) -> 3.859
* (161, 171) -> 3.858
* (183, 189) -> 3.845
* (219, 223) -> 4.333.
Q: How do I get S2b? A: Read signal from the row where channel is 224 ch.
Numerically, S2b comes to 4.021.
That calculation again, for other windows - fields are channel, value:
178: 4.013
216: 4.821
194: 3.773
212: 4.688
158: 3.689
